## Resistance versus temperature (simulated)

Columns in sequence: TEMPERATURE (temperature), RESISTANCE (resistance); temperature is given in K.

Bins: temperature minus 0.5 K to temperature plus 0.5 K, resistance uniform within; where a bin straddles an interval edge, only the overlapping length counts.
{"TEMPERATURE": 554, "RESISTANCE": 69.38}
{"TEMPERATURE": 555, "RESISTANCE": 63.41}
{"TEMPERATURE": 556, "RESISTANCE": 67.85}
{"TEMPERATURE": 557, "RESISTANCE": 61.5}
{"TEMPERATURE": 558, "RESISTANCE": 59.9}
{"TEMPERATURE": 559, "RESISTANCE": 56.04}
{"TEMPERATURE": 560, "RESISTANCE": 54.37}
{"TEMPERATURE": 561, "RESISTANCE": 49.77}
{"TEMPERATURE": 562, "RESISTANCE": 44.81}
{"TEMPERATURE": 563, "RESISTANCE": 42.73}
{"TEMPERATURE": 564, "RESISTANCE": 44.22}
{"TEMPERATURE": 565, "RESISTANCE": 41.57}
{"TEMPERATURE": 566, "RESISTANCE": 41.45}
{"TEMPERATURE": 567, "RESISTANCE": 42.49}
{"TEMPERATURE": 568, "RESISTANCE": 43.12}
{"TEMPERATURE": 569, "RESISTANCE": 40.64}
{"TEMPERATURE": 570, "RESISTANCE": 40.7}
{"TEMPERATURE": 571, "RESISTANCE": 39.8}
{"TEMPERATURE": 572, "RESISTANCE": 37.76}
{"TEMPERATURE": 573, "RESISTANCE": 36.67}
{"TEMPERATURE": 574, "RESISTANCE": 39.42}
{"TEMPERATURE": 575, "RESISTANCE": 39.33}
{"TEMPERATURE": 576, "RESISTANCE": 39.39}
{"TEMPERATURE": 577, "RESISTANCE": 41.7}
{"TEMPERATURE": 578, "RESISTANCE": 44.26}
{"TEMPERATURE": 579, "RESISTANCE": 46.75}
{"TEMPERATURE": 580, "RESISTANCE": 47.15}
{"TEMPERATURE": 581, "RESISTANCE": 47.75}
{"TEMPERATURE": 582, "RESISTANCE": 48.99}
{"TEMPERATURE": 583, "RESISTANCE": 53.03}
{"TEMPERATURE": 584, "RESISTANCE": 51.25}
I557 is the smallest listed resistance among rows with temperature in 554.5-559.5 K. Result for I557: 56.04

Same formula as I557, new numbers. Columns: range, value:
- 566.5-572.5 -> 37.76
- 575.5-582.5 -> 39.39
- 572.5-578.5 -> 36.67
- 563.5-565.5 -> 41.57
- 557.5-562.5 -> 44.81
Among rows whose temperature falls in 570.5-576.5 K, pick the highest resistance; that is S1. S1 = 39.8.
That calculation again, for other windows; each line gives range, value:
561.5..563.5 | 44.81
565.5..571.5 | 43.12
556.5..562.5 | 61.5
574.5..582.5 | 48.99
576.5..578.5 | 44.26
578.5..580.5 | 47.15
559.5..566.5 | 54.37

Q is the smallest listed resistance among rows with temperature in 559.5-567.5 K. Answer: 41.45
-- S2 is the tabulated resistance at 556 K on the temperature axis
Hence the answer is 67.85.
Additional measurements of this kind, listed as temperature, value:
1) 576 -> 39.39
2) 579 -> 46.75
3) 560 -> 54.37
